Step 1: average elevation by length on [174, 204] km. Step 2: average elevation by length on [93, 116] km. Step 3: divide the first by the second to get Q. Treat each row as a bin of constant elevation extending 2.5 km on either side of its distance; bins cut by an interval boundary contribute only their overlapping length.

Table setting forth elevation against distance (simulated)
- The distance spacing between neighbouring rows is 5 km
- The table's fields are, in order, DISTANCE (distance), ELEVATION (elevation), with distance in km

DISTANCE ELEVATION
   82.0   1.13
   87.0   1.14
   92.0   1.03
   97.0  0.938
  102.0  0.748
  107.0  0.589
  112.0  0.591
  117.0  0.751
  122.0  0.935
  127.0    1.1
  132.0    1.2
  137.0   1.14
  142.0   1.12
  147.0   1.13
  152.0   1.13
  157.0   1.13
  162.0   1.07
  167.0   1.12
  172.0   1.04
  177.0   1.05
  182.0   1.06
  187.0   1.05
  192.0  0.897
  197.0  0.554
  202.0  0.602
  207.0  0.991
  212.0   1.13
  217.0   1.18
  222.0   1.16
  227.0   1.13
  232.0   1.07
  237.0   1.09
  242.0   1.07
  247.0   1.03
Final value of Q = 1.2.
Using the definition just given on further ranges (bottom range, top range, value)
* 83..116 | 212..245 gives 1.32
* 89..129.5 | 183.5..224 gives 1.13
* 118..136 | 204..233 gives 1.04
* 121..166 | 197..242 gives 0.92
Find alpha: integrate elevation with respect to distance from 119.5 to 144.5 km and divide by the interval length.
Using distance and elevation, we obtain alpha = 1.1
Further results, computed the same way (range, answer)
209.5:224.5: 1.16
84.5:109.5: 0.889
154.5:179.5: 1.08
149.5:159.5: 1.13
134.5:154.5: 1.13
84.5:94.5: 1.08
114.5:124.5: 0.843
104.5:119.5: 0.644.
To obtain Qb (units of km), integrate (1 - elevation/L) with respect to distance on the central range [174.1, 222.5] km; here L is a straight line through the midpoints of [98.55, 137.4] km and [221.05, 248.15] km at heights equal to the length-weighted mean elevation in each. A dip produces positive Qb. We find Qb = 2.9 km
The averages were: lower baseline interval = 0.869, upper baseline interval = 1.09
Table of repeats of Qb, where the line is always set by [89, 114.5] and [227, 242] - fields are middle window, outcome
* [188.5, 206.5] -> 4.7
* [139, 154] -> -4.0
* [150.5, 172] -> -4.3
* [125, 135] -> -3.5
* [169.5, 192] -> -1.6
